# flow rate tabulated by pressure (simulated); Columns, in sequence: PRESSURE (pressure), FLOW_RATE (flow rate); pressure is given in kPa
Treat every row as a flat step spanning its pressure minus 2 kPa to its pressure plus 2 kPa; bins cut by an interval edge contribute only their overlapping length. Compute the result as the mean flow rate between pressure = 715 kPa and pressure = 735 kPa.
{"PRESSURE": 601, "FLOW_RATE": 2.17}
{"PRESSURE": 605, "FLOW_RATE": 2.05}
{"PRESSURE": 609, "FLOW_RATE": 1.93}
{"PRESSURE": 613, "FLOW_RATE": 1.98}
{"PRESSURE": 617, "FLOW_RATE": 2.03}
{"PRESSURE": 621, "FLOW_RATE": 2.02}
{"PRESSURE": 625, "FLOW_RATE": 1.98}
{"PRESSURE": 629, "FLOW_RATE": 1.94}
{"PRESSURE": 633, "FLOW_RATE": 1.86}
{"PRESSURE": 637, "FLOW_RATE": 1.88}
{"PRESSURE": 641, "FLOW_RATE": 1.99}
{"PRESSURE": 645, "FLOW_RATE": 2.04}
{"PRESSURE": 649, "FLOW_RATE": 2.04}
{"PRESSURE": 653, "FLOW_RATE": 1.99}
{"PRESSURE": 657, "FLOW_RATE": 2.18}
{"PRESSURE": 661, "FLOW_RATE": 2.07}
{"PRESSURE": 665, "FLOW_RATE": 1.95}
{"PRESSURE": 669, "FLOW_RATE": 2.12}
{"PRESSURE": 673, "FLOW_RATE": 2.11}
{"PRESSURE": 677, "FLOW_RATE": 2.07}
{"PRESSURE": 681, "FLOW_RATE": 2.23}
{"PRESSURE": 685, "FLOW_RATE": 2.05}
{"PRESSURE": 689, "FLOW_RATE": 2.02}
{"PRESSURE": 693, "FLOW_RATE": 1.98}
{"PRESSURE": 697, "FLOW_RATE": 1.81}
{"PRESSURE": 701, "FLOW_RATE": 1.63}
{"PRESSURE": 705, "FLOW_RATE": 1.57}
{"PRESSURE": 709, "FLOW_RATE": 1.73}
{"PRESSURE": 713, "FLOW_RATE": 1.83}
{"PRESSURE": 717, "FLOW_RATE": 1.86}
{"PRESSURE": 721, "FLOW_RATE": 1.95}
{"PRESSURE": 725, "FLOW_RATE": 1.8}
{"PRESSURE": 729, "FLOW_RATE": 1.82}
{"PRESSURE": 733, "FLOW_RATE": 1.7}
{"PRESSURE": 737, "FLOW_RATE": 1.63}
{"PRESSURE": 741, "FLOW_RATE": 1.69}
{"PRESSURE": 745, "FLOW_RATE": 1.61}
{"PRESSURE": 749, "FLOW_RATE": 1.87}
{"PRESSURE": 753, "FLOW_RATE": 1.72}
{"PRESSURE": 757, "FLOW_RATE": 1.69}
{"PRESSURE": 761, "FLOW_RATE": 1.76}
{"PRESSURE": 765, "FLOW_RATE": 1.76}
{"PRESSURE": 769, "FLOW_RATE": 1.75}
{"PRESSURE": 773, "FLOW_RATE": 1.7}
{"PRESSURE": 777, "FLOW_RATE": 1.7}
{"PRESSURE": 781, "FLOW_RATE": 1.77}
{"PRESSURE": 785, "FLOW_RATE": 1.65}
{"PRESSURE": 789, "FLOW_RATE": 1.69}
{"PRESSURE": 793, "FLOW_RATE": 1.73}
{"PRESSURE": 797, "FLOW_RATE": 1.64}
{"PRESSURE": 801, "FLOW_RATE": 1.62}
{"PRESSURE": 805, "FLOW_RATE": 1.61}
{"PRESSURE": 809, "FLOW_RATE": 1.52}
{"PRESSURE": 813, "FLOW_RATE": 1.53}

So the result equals 1.83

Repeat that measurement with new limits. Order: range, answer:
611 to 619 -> 2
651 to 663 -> 2.08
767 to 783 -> 1.73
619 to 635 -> 1.95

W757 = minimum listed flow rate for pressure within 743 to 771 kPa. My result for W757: 1.61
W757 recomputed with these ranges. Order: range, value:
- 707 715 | 1.73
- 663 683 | 1.95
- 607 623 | 1.93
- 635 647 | 1.88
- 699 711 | 1.57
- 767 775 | 1.7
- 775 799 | 1.64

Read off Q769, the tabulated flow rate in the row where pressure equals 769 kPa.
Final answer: 1.75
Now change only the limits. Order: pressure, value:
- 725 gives 1.8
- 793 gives 1.73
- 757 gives 1.69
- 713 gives 1.83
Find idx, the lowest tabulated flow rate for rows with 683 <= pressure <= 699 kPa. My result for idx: 1.81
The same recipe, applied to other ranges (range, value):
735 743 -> 1.63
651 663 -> 1.99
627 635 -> 1.86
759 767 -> 1.76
